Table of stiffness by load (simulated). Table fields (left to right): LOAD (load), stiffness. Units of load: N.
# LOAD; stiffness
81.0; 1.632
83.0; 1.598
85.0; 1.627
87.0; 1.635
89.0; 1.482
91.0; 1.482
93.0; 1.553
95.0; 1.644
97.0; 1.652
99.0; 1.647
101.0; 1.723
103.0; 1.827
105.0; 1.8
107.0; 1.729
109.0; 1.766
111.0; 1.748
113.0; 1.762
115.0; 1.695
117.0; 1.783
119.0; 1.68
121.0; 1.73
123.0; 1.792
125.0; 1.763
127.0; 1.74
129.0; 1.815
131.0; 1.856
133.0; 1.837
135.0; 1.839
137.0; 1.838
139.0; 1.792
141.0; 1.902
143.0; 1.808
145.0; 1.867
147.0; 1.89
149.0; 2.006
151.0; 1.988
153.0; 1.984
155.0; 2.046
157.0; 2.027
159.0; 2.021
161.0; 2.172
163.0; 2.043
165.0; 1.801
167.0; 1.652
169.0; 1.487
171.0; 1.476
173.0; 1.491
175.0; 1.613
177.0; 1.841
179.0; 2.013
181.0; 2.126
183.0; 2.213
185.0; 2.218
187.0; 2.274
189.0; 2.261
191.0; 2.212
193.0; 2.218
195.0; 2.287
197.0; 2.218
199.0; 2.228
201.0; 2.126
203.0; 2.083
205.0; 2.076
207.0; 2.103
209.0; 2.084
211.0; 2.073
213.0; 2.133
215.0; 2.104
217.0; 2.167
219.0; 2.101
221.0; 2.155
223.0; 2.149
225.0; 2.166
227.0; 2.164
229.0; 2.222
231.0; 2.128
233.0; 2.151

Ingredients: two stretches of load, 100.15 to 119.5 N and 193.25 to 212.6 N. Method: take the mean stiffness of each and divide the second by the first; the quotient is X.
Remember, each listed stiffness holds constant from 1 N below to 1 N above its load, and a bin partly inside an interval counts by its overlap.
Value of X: 1.22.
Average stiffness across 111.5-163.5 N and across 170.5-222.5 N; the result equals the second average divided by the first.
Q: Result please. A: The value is 1.1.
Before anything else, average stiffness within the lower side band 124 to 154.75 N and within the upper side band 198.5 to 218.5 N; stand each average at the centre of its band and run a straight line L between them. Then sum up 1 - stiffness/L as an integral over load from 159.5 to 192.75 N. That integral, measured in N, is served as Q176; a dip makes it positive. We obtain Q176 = 1.0 N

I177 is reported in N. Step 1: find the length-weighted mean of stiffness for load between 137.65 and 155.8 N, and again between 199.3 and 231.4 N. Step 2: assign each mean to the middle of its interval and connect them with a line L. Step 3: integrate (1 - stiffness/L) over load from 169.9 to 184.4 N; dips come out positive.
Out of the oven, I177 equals 1.3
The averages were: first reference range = 1.92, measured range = 1.83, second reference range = 2.13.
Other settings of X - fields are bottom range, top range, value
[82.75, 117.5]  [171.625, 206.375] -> 1.24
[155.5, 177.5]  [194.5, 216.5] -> 1.19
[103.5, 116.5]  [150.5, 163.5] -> 1.16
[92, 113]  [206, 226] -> 1.24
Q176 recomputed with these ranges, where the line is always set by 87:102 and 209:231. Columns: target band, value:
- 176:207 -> -2.16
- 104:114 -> -0.59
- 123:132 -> -0.27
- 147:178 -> 0.72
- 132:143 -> -0.33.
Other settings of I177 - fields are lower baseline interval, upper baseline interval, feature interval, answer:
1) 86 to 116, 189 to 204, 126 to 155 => 0.3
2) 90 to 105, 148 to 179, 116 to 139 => -0.6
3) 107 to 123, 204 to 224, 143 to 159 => -0.8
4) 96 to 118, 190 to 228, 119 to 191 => 1.4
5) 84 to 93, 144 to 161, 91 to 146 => 0.0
